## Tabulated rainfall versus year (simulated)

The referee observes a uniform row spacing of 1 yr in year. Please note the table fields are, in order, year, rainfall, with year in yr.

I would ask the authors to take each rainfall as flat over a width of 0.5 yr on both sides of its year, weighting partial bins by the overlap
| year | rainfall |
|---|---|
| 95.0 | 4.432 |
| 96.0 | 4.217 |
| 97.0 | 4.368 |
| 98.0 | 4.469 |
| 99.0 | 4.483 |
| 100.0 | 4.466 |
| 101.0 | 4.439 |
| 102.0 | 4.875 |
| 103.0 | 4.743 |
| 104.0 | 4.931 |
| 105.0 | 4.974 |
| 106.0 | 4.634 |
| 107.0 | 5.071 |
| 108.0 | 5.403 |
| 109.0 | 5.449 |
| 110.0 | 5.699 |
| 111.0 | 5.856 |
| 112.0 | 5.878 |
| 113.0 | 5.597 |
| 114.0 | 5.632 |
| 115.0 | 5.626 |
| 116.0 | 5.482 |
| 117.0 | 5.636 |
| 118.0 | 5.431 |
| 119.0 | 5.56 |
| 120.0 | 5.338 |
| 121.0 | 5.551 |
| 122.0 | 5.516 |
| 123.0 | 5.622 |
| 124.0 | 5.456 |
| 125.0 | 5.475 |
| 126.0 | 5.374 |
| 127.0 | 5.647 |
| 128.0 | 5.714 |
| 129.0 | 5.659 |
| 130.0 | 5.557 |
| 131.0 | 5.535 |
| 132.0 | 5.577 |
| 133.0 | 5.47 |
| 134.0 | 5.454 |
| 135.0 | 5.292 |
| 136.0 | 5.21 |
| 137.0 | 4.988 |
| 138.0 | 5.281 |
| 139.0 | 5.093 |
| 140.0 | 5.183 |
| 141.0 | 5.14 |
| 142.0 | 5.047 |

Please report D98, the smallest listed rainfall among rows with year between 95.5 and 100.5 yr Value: 4.217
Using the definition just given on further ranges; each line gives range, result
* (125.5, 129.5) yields 5.374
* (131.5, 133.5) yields 5.47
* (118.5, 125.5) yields 5.338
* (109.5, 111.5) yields 5.699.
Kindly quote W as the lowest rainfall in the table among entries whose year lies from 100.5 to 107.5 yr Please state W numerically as 4.439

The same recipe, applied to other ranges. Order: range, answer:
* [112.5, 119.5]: 5.431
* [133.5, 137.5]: 4.988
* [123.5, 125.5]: 5.456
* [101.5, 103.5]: 4.743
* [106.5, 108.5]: 5.071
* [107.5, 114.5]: 5.403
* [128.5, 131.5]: 5.535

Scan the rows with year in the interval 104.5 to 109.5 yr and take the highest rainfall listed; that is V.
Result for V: 5.449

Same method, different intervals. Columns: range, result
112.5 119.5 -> 5.636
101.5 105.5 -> 4.974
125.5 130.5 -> 5.714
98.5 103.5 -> 4.875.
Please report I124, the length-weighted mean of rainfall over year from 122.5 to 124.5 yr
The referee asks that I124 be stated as 5.54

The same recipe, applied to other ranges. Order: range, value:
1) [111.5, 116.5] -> 5.64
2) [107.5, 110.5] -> 5.52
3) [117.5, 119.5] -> 5.5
